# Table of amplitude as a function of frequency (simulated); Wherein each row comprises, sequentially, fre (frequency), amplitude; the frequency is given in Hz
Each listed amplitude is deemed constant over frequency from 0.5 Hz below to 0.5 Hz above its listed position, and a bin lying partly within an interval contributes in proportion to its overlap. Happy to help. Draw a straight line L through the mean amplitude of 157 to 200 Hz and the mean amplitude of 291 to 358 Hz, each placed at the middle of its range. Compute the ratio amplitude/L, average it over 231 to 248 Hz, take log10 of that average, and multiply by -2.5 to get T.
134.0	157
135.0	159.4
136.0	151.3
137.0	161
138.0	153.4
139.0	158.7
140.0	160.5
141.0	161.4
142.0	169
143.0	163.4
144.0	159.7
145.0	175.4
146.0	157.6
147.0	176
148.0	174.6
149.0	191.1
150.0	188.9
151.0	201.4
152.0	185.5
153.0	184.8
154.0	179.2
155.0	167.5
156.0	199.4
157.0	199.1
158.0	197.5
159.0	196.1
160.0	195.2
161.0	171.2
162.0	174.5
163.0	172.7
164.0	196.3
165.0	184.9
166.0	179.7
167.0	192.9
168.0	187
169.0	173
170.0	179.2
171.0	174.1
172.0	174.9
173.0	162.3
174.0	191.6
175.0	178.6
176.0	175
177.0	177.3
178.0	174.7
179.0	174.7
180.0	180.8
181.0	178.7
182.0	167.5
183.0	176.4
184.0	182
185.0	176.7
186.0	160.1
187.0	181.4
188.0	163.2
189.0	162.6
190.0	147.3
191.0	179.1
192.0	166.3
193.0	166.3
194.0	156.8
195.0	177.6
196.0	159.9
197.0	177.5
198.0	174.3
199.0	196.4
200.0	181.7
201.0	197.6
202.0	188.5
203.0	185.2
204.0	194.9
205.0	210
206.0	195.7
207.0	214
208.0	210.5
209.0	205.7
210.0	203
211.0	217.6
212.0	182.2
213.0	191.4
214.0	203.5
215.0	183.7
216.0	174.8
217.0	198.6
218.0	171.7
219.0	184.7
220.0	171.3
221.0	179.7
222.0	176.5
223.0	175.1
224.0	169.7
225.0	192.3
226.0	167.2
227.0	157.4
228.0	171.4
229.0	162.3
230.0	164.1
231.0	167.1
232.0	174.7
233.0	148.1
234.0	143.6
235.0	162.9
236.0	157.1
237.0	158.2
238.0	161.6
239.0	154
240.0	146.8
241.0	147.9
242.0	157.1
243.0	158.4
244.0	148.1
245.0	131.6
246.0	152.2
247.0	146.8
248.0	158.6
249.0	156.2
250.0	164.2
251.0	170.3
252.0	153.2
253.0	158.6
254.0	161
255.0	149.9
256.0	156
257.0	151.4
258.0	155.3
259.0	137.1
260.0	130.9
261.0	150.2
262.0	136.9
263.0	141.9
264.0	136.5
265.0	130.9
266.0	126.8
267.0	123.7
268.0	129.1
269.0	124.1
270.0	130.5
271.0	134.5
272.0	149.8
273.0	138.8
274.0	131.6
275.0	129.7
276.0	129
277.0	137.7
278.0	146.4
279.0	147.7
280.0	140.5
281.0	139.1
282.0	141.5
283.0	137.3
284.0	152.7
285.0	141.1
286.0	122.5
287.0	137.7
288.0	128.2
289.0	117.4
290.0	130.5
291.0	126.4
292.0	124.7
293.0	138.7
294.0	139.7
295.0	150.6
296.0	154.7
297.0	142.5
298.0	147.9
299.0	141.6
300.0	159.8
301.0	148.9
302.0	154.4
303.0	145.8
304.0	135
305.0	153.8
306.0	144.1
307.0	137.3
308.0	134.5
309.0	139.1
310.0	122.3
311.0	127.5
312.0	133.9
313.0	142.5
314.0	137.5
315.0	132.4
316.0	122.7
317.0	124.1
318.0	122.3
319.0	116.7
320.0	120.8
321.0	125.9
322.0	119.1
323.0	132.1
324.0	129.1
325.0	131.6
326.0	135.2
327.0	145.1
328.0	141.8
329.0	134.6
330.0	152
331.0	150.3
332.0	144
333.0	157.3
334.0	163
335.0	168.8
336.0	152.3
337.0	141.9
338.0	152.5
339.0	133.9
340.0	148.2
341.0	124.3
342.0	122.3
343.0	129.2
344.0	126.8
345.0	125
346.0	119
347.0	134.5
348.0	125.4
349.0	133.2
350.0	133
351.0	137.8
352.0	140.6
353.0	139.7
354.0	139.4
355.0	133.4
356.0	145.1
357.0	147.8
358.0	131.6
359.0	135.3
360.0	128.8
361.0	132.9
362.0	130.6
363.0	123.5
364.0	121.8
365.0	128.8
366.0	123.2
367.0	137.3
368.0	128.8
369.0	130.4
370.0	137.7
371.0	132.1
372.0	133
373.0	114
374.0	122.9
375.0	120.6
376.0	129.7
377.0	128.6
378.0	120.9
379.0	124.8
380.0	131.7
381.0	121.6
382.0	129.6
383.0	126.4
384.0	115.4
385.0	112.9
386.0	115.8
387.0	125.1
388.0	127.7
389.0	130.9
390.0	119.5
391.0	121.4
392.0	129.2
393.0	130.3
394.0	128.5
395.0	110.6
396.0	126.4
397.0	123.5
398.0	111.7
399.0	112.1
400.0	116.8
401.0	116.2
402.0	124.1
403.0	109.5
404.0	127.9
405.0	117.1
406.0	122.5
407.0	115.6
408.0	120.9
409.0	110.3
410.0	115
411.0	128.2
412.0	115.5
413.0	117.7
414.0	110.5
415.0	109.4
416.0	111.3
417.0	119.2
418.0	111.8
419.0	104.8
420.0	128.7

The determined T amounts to 0.05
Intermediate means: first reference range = 177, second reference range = 138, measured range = 154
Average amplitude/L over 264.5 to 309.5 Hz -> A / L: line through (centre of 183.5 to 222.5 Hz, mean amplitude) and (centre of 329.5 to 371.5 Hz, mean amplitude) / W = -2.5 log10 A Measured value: 0.14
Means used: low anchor 183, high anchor 137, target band 138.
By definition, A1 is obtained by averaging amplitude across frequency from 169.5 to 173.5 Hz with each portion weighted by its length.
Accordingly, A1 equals 173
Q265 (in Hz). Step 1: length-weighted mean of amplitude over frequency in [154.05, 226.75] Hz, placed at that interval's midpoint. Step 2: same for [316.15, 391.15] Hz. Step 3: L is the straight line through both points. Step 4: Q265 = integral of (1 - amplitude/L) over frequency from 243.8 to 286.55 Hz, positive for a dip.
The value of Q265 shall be 4.4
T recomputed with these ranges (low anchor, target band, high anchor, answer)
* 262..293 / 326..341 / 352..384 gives -0.12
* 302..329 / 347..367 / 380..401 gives -0.05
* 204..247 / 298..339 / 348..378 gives 0.04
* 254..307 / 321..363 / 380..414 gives -0.06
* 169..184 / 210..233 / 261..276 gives -0.15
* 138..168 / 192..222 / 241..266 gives -0.15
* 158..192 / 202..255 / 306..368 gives -0.06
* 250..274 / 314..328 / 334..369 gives 0.08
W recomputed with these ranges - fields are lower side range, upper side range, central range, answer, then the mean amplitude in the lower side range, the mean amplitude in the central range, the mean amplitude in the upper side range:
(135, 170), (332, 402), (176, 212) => -0.08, 177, 182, 130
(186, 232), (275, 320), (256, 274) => 0.12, 181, 137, 137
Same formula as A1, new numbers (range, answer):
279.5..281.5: 140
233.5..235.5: 153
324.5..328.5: 138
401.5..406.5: 120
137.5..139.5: 156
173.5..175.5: 185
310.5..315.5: 135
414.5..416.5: 110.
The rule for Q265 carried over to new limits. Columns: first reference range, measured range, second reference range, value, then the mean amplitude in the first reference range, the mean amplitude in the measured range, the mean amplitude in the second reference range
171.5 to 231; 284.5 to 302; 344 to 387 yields 1.4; 180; 139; 129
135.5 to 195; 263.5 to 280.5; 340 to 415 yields 1.8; 175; 135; 126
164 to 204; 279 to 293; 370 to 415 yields 1.4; 176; 134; 122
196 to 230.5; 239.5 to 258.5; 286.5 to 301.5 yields 1.3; 186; 154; 139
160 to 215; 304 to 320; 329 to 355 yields 1.7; 182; 132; 140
